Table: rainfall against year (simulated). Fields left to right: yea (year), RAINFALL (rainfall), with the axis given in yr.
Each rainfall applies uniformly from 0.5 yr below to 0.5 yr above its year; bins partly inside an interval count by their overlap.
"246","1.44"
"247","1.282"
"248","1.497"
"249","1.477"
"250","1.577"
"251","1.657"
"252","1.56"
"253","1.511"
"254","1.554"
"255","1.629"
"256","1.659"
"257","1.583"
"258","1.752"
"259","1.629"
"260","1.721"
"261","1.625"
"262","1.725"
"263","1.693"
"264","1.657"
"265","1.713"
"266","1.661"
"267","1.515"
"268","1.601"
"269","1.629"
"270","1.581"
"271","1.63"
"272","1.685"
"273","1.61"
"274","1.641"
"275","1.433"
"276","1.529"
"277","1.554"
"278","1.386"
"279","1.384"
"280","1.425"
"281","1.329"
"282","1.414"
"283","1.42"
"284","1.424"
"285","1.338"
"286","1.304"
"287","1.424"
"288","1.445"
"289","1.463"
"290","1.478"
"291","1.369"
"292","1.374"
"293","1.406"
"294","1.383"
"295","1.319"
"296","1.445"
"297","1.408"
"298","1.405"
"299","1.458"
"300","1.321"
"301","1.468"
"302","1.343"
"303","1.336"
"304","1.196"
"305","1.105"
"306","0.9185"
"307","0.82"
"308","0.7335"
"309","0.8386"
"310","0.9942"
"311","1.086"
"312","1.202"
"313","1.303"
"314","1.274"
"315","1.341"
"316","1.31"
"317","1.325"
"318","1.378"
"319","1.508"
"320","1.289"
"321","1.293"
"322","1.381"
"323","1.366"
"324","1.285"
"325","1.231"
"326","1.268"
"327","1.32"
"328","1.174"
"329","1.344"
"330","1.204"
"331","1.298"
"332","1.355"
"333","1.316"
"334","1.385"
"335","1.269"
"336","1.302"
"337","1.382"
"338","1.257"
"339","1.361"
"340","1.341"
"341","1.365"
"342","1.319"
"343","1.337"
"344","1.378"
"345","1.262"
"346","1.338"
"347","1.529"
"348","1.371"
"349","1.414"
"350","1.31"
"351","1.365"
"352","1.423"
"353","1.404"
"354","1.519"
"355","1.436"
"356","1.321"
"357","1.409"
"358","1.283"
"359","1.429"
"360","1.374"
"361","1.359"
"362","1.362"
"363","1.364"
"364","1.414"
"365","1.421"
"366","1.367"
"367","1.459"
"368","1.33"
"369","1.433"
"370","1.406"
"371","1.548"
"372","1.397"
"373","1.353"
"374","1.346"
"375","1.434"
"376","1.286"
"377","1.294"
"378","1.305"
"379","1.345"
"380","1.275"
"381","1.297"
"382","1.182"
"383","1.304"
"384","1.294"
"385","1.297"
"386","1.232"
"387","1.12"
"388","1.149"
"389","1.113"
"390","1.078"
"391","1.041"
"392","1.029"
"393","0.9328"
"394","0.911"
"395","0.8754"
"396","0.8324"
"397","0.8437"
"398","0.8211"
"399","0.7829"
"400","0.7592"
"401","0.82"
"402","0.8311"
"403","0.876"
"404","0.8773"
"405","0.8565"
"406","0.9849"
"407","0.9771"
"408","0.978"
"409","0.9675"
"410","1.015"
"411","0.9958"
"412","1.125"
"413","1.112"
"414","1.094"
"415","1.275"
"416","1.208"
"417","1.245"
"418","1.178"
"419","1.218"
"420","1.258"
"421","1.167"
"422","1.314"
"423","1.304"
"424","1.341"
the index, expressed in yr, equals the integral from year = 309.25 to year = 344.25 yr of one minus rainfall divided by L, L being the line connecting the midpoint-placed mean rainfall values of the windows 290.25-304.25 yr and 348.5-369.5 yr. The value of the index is 2.2 yr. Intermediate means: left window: 1.38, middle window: 1.3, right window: 1.39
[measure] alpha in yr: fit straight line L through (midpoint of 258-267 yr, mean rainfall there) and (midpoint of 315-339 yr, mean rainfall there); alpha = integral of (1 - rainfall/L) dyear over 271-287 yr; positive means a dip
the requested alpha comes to 1.2 yr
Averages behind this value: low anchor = 1.67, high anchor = 1.32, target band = 1.46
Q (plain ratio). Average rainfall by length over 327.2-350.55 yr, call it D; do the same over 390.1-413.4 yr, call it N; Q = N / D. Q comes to 0.70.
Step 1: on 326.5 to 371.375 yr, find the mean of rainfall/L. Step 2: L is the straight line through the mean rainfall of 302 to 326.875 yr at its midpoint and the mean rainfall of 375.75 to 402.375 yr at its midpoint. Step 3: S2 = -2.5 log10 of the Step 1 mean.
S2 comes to -0.19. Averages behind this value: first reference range 1.2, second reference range 1.08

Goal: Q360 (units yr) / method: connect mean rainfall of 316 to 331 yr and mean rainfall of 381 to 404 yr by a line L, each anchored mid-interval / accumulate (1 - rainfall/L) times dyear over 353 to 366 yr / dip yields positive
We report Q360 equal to -2.7 yr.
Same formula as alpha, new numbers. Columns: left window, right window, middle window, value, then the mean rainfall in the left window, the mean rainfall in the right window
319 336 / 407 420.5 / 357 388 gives -3.4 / 1.3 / 1.12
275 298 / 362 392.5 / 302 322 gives 2.9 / 1.41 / 1.3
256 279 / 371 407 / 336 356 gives -1.5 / 1.61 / 1.1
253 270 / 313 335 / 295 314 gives 3.0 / 1.64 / 1.32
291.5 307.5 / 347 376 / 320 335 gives 0.4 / 1.29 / 1.4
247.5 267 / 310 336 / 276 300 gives 1.0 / 1.62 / 1.29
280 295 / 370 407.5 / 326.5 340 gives -0.5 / 1.4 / 1.1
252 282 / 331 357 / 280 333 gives 6.4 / 1.58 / 1.36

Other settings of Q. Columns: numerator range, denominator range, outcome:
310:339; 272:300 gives 0.91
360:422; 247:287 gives 0.75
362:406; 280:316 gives 0.90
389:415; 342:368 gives 0.68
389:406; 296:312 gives 0.76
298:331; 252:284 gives 0.78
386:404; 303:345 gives 0.75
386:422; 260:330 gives 0.74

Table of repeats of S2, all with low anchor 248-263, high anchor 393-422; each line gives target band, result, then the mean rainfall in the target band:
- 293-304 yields 0.048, 1.38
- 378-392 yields -0.108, 1.21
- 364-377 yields -0.209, 1.39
